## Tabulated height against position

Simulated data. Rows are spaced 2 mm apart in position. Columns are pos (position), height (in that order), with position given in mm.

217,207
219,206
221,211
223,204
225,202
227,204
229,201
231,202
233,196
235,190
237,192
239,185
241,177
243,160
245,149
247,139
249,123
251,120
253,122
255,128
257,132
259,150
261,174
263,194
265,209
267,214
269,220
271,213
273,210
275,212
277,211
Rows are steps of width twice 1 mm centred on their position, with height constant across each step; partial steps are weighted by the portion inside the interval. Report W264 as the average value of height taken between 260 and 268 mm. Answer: 198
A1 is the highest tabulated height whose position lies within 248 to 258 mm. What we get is 132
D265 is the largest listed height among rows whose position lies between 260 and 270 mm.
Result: 220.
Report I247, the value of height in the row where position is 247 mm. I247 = 139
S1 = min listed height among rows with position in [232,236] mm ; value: 190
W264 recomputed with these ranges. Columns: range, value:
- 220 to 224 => 208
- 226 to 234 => 201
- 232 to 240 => 191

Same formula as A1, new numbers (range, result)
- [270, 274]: 213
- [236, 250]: 192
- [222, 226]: 204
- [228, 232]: 202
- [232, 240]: 196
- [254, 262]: 174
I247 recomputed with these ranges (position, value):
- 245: 149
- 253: 122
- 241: 177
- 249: 123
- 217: 207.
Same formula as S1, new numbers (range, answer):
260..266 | 174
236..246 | 149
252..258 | 122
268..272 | 213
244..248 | 139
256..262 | 132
